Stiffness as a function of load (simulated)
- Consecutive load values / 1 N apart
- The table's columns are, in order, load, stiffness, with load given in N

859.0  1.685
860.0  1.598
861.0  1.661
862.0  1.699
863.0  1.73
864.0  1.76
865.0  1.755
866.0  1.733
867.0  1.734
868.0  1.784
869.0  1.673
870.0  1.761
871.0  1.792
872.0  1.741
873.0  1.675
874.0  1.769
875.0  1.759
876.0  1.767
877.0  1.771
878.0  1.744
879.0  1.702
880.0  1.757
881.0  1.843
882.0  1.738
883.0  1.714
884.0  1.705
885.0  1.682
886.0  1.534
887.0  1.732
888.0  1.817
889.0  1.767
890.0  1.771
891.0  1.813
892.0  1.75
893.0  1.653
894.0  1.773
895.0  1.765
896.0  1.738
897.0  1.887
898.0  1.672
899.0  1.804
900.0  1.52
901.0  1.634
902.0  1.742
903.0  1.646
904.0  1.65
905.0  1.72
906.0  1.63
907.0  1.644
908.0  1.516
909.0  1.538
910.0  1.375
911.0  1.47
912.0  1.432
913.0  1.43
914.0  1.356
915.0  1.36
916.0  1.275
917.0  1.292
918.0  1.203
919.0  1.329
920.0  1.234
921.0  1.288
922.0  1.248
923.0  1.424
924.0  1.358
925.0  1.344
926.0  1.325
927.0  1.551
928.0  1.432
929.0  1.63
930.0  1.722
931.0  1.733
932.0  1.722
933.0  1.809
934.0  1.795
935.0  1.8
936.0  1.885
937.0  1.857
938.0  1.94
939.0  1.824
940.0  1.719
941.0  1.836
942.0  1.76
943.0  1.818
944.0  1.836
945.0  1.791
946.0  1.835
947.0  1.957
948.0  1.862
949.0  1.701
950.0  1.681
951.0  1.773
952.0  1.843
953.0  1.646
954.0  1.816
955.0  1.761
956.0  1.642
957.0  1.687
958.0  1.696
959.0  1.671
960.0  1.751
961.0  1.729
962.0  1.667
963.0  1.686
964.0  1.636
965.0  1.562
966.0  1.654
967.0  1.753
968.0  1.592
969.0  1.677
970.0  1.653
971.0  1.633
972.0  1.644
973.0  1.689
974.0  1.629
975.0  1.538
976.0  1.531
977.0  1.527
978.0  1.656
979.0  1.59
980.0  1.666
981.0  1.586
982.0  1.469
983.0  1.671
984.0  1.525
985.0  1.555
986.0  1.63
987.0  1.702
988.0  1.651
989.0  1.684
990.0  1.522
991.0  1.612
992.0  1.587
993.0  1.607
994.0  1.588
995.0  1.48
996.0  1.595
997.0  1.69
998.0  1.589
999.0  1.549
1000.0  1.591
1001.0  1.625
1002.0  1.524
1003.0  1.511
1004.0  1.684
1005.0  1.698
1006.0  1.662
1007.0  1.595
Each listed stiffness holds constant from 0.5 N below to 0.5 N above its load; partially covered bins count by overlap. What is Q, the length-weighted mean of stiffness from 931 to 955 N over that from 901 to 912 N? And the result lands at 1.1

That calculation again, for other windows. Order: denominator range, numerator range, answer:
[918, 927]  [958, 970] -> 1.26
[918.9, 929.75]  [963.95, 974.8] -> 1.18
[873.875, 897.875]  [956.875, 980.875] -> 0.94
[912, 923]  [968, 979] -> 1.23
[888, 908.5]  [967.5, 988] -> 0.94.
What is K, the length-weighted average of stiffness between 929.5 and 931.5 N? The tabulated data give 1.73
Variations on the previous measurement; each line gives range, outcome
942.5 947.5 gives 1.85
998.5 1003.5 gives 1.56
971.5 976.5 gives 1.61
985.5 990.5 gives 1.64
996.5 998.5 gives 1.64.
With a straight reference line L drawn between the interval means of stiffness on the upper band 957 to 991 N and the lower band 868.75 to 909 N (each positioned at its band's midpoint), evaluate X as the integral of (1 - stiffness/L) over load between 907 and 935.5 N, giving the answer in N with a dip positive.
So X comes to 3.67 N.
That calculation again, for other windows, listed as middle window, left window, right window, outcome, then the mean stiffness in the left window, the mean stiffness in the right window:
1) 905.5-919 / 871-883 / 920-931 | 0.9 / 1.75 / 1.44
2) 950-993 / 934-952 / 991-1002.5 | 1.2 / 1.82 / 1.59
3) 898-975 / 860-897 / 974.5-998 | 1.4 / 1.74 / 1.59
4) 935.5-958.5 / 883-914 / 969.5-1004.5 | -2.3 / 1.66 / 1.6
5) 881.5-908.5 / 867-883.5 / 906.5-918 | -2.3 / 1.75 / 1.42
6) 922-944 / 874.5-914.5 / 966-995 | -0.4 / 1.67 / 1.61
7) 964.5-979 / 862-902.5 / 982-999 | 0.0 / 1.74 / 1.6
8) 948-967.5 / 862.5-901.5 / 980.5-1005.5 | -0.8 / 1.74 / 1.6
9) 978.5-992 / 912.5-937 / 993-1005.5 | -0.3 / 1.49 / 1.59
